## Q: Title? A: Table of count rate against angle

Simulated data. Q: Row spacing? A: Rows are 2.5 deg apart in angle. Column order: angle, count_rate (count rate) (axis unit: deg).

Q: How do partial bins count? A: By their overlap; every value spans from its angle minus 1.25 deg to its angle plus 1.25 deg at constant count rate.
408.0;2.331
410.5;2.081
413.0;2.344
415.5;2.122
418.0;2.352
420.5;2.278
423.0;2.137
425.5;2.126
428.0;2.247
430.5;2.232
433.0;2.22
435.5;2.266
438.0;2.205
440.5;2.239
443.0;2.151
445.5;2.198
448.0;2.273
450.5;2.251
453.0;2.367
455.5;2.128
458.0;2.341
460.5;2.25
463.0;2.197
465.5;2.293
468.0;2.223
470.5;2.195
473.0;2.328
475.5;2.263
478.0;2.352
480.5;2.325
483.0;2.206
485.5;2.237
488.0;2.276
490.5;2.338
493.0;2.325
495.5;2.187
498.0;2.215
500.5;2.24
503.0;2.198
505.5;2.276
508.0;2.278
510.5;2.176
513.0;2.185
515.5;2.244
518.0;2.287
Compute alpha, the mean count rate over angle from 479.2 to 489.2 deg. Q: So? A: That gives 2.26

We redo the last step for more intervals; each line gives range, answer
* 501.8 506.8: 2.24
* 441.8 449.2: 2.21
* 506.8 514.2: 2.21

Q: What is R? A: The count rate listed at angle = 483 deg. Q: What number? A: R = 2.206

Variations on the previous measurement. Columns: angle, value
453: 2.367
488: 2.276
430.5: 2.232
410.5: 2.081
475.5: 2.263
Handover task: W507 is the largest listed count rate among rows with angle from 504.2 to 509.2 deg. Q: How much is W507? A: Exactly 2.278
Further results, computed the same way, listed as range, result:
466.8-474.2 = 2.328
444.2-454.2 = 2.367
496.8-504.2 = 2.24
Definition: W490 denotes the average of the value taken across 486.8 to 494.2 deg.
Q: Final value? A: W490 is 2.31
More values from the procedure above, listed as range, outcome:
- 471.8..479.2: 2.31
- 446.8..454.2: 2.3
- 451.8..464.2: 2.26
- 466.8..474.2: 2.25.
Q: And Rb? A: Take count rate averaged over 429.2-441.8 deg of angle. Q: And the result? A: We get 2.23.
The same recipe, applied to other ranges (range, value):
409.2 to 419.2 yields 2.22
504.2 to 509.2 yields 2.28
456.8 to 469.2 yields 2.26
